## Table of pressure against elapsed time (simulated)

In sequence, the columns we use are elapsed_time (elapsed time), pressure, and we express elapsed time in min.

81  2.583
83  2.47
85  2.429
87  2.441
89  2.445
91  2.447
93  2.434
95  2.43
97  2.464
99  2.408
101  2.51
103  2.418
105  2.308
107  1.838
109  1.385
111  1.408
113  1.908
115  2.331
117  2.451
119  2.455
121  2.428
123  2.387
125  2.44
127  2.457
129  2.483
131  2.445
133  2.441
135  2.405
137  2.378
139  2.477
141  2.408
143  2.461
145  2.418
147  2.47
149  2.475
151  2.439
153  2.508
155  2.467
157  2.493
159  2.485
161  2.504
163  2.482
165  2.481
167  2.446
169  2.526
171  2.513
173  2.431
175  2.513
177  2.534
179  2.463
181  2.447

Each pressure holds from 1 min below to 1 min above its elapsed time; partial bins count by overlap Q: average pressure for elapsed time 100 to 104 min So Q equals 2.46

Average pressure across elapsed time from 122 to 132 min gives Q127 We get 2.44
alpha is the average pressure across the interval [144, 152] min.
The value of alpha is 2.45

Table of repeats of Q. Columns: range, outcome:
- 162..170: 2.48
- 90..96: 2.44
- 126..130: 2.47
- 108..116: 1.76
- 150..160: 2.48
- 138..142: 2.44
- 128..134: 2.46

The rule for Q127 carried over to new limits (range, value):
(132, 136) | 2.42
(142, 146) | 2.44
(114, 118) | 2.39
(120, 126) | 2.42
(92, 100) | 2.43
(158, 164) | 2.49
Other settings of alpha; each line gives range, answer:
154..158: 2.48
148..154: 2.47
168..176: 2.5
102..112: 1.87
